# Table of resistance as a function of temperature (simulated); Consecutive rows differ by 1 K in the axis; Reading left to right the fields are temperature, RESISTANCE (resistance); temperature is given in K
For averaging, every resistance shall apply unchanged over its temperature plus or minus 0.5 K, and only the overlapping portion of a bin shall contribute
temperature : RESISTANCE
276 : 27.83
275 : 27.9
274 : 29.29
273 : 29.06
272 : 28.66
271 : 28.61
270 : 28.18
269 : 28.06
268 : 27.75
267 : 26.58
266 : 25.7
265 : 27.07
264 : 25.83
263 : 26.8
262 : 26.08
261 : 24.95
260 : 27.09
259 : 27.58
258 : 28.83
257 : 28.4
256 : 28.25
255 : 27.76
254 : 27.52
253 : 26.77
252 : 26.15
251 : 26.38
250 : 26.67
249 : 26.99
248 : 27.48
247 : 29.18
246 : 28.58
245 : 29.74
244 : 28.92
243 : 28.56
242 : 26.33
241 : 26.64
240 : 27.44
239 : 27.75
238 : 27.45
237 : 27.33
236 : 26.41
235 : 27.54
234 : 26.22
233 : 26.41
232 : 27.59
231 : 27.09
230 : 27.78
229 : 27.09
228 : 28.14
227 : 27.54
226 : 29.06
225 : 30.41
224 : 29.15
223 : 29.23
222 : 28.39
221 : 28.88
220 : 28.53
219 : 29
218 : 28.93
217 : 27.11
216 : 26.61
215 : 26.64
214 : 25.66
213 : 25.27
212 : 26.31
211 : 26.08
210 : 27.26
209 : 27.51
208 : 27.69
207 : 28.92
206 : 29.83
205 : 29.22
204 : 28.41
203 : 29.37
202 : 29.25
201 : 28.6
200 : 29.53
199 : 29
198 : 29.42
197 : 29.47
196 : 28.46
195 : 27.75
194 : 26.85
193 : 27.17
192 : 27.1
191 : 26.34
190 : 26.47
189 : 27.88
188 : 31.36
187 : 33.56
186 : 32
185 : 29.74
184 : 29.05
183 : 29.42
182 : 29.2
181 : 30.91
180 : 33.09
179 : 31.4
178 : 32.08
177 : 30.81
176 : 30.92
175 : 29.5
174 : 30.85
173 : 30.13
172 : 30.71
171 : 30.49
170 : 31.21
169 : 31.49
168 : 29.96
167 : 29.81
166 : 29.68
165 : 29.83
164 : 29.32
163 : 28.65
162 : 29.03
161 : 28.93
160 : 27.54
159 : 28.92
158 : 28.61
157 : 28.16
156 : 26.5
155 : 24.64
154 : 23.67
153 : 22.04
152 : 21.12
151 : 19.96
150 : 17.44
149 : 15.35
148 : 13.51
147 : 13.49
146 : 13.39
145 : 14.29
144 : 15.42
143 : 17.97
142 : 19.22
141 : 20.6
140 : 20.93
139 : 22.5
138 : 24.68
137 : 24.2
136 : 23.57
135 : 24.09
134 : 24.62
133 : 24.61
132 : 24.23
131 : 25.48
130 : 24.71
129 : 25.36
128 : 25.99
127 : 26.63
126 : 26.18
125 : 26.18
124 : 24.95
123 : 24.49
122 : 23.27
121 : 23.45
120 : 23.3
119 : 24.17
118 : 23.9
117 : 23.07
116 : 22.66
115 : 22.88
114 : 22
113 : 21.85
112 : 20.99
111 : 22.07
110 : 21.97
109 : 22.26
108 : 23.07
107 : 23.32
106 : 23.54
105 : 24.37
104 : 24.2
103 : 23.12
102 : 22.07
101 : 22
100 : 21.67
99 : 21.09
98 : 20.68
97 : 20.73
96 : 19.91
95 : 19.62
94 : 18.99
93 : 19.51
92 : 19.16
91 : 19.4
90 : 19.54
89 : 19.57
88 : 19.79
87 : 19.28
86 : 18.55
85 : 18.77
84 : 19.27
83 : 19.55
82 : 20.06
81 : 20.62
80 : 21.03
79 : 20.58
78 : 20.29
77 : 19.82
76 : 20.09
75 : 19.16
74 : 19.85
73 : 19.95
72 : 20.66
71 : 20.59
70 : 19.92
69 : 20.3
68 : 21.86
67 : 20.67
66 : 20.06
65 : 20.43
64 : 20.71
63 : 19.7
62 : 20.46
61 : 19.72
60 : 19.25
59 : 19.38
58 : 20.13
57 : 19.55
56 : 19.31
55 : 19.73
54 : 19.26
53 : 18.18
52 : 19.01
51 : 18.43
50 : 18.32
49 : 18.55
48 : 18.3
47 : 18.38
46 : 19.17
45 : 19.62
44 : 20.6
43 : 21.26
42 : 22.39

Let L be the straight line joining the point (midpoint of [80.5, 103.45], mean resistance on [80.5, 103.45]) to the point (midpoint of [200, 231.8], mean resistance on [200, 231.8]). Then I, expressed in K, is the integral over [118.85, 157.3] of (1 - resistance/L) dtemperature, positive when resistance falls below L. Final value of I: 1.5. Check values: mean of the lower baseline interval 20.1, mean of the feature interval 22.1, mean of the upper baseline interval 28.1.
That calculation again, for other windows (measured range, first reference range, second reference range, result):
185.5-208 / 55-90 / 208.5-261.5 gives -2.7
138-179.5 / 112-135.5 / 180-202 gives 2.8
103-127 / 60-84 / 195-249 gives -1.1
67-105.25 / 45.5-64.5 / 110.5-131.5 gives 1.9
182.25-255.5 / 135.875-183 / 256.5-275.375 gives -4.0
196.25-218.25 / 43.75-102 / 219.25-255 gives -1.4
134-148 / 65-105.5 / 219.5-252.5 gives 2.2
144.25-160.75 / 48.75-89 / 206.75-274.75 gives 1.7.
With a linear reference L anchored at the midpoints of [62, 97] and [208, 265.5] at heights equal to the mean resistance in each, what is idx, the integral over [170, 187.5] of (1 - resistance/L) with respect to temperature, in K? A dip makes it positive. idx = -4.3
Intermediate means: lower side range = 19.9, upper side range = 27.5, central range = 30.8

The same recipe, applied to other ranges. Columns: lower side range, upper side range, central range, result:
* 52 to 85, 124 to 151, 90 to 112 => -0.9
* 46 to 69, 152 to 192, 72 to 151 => 8.7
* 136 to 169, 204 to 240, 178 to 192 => -2.6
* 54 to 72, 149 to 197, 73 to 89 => 1.2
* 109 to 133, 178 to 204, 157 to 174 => -1.4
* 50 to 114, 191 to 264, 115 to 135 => -1.7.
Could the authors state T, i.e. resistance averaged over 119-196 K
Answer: 25.9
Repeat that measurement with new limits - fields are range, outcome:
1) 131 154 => 20.1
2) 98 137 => 23.6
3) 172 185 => 30.6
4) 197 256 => 27.9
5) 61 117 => 20.8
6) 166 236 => 28.8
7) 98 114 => 22.4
